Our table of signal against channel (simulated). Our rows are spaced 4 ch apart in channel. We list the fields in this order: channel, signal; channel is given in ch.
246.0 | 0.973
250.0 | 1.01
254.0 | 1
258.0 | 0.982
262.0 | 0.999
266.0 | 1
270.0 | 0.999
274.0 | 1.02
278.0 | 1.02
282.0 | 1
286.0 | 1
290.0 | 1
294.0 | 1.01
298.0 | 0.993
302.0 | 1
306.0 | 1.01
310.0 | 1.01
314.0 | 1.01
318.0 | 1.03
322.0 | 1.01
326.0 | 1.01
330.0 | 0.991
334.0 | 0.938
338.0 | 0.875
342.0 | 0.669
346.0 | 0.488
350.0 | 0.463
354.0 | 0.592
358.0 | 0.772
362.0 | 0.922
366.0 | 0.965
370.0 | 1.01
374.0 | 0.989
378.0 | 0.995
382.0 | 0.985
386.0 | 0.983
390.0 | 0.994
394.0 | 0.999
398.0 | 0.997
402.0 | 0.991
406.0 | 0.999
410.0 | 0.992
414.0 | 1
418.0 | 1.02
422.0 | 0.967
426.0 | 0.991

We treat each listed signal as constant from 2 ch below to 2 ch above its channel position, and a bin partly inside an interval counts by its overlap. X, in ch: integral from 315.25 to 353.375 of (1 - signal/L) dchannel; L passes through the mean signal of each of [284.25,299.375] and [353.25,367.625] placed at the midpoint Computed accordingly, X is 3.2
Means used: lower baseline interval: 1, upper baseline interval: 0.828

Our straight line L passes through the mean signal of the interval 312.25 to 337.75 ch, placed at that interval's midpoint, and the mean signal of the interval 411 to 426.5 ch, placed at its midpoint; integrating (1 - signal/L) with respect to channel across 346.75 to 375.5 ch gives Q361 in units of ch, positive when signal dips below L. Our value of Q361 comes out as 5.6 ch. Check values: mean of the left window 0.99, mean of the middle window 0.799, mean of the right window 0.995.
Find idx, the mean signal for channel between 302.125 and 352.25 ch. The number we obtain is 0.879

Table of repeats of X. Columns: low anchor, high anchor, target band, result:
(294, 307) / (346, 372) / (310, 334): -2.4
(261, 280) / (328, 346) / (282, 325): -4.3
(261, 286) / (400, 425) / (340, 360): 8.1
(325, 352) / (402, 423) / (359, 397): -3.8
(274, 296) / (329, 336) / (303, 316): -0.3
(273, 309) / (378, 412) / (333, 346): 3.0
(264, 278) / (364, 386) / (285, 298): 0.0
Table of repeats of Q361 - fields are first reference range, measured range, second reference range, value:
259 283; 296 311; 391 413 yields 0.0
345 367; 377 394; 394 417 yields -2.2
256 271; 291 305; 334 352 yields -2.5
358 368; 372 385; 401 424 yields -0.7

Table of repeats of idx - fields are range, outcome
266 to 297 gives 1.01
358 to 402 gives 0.975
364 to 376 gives 0.988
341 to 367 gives 0.687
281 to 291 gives 1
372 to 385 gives 0.989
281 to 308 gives 1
